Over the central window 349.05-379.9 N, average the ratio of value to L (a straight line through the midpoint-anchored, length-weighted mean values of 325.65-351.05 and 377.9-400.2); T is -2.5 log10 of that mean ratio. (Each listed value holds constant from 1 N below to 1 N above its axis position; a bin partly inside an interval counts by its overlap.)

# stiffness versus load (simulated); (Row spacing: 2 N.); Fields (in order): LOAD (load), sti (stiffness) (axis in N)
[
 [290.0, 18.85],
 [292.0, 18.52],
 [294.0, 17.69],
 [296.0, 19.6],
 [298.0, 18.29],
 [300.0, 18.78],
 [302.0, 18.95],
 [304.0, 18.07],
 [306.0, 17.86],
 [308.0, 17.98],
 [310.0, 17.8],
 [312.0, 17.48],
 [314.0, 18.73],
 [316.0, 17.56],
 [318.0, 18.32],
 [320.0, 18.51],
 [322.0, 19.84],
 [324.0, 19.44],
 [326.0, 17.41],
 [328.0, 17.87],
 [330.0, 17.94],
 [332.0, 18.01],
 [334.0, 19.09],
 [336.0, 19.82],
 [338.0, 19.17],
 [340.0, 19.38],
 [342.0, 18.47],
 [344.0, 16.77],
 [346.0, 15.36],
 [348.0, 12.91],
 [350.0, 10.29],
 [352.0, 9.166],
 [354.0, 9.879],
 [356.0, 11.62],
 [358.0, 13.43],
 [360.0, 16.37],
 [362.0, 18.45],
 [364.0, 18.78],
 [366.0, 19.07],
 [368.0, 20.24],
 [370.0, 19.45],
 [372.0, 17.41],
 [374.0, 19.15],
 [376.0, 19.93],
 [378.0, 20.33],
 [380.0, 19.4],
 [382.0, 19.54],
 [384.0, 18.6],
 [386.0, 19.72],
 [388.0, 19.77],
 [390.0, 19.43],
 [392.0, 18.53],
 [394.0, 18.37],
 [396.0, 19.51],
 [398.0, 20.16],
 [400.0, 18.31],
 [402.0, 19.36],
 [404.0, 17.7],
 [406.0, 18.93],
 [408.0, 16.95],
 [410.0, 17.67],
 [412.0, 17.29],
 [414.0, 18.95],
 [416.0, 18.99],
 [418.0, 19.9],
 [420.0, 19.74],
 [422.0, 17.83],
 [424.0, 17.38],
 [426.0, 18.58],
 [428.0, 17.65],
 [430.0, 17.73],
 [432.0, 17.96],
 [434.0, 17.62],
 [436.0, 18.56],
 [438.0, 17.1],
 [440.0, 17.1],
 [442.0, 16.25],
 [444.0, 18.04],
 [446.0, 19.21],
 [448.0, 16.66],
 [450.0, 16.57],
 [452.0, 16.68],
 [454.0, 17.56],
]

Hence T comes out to 0.12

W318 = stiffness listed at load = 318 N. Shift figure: 18.32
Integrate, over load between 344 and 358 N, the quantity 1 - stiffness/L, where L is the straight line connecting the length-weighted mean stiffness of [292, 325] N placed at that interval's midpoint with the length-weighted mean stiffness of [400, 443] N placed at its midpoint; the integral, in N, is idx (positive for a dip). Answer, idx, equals 4.8 N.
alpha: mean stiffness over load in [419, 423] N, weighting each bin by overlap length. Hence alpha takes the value 18.8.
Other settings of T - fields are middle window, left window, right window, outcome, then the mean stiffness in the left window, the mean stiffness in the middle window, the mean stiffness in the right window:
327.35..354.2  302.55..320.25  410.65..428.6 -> 0.13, 18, 16.2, 18.5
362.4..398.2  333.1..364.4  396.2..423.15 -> -0.13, 15.5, 19.3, 18.6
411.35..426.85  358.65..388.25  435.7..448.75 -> -0.04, 19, 18.6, 17.5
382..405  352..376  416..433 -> -0.10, 16.5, 19.1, 18.4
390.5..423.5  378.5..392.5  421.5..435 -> 0.00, 19.3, 18.6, 17.8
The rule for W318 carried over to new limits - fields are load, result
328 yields 17.87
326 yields 17.41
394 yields 18.37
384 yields 18.6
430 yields 17.73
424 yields 17.38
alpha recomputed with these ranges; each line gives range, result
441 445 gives 17.1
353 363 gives 13.9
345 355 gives 11.5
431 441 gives 17.7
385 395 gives 19.2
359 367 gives 18.2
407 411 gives 17.3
